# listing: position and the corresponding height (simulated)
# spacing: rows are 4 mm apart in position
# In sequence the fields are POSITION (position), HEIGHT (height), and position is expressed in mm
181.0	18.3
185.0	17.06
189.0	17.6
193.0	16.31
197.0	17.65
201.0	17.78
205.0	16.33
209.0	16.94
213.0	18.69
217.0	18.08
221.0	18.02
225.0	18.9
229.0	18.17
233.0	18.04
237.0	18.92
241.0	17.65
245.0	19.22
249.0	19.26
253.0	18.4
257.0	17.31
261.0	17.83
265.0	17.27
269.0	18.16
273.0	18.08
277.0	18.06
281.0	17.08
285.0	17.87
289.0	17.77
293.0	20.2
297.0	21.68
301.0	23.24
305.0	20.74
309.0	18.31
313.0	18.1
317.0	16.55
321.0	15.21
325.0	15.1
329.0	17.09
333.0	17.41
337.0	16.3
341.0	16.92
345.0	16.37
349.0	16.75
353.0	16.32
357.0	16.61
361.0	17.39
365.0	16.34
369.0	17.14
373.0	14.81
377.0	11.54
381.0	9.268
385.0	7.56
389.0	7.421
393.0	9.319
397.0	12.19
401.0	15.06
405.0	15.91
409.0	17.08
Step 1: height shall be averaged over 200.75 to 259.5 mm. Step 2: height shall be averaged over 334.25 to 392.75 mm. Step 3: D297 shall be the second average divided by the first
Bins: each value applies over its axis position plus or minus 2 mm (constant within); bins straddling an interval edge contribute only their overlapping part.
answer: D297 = 0.8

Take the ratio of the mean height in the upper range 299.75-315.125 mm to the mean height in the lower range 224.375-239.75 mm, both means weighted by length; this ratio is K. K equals 1.08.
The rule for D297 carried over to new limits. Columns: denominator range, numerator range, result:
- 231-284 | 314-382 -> 0.88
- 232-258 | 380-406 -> 0.59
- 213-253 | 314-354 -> 0.89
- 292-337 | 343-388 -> 0.78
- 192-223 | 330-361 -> 0.96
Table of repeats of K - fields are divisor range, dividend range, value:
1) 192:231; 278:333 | 1.03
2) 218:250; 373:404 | 0.58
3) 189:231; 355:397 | 0.72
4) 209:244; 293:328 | 1.02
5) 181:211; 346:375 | 0.96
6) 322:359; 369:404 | 0.69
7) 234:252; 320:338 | 0.87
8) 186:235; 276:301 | 1.08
